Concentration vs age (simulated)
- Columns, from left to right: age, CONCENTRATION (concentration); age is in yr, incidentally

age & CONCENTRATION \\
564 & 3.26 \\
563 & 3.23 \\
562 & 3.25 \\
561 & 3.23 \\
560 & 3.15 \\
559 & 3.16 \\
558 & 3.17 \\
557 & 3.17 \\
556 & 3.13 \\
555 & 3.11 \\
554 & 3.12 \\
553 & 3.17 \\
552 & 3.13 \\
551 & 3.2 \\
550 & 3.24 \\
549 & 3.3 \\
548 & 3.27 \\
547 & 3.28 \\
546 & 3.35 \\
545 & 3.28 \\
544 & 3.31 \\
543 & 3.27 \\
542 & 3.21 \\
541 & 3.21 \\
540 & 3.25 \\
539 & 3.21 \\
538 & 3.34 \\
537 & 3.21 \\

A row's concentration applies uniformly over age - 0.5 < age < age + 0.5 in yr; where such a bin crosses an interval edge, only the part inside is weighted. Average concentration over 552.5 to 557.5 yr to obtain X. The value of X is 3.14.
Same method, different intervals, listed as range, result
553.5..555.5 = 3.12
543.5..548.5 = 3.3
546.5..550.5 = 3.27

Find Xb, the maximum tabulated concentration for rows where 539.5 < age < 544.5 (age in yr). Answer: 3.31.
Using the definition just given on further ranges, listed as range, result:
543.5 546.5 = 3.35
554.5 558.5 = 3.17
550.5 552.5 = 3.2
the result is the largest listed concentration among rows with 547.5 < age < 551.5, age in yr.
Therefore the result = 3.3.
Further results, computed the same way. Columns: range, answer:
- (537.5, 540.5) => 3.34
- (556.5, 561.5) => 3.23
